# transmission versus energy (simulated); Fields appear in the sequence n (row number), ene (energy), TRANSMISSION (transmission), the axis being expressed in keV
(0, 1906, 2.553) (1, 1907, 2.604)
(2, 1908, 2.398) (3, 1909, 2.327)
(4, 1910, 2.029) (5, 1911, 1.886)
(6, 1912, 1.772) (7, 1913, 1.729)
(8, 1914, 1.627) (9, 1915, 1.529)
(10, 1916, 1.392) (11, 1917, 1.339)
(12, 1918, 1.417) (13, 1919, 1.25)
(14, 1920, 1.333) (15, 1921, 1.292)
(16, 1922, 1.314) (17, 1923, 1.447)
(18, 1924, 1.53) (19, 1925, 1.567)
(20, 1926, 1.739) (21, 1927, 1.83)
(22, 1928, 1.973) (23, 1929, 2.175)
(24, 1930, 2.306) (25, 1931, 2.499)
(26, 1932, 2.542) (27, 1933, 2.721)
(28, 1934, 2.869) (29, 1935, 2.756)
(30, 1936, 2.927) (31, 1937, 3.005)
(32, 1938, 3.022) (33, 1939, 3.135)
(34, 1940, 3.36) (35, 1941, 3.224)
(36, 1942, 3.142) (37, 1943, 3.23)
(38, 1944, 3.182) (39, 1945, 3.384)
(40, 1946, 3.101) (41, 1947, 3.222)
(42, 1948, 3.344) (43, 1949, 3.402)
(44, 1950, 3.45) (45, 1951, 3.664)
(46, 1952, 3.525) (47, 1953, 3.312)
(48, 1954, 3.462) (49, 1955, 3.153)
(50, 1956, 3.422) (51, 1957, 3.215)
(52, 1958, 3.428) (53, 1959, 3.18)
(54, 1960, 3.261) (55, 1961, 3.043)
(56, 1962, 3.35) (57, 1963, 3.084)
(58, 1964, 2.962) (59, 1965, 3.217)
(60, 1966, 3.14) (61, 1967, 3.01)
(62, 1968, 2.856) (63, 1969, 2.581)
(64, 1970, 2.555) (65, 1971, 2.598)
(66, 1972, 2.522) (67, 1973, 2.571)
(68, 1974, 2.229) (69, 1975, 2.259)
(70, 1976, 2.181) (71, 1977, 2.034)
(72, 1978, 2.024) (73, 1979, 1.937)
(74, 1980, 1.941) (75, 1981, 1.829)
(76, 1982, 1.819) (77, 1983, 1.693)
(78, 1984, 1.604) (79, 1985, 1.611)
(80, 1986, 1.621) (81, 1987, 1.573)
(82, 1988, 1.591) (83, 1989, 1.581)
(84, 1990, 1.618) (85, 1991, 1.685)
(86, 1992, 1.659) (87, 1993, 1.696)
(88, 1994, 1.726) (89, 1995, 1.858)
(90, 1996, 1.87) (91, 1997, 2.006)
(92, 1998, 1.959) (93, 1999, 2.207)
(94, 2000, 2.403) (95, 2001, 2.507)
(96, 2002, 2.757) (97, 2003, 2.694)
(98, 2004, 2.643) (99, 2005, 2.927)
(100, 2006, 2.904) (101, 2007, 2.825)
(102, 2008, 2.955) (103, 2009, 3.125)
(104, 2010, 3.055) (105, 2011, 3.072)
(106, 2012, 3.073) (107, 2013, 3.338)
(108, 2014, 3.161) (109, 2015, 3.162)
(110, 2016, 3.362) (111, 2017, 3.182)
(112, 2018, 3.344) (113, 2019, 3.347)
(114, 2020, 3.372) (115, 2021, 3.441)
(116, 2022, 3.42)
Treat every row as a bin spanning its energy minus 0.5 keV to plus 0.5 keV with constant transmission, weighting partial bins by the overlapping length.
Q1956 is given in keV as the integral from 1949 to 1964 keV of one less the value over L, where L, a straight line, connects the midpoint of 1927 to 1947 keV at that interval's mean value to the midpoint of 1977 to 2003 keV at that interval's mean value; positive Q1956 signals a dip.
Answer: -4.9 keV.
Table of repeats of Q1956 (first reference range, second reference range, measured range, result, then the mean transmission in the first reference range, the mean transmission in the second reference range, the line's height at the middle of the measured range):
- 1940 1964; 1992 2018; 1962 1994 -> 8.72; 3.29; 2.65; 2.98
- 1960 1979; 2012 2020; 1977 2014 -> 9.93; 2.67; 3.26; 3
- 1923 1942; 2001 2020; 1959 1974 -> -0.89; 2.5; 3.05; 2.74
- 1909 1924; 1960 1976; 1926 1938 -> -3.49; 1.55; 2.79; 1.93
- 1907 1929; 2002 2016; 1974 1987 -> 3.53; 1.69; 3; 2.59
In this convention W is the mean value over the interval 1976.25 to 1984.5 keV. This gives 1.87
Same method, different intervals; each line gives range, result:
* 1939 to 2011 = 2.62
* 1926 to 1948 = 2.82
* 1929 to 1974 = 3.05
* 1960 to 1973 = 2.91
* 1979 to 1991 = 1.69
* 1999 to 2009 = 2.73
